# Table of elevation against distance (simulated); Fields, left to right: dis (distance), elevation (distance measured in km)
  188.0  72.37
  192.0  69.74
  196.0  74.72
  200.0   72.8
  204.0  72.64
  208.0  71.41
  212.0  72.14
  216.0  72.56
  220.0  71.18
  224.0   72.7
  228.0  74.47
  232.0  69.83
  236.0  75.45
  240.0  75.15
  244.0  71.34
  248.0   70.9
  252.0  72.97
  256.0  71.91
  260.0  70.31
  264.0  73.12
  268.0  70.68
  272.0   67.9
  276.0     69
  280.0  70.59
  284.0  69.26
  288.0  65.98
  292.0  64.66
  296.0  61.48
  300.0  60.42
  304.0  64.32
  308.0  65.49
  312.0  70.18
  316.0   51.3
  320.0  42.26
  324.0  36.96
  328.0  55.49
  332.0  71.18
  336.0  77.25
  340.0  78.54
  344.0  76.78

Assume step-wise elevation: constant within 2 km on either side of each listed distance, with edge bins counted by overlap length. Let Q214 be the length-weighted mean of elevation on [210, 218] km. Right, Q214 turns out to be 72.3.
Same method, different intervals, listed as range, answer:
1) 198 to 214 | 72.2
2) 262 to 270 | 71.9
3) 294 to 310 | 62.9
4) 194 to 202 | 73.8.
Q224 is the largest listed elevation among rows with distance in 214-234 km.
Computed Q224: 74.47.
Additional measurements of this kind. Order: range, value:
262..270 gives 73.12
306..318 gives 70.18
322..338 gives 77.25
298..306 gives 64.32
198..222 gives 72.8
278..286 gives 70.59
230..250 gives 75.45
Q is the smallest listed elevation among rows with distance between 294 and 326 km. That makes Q 36.96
